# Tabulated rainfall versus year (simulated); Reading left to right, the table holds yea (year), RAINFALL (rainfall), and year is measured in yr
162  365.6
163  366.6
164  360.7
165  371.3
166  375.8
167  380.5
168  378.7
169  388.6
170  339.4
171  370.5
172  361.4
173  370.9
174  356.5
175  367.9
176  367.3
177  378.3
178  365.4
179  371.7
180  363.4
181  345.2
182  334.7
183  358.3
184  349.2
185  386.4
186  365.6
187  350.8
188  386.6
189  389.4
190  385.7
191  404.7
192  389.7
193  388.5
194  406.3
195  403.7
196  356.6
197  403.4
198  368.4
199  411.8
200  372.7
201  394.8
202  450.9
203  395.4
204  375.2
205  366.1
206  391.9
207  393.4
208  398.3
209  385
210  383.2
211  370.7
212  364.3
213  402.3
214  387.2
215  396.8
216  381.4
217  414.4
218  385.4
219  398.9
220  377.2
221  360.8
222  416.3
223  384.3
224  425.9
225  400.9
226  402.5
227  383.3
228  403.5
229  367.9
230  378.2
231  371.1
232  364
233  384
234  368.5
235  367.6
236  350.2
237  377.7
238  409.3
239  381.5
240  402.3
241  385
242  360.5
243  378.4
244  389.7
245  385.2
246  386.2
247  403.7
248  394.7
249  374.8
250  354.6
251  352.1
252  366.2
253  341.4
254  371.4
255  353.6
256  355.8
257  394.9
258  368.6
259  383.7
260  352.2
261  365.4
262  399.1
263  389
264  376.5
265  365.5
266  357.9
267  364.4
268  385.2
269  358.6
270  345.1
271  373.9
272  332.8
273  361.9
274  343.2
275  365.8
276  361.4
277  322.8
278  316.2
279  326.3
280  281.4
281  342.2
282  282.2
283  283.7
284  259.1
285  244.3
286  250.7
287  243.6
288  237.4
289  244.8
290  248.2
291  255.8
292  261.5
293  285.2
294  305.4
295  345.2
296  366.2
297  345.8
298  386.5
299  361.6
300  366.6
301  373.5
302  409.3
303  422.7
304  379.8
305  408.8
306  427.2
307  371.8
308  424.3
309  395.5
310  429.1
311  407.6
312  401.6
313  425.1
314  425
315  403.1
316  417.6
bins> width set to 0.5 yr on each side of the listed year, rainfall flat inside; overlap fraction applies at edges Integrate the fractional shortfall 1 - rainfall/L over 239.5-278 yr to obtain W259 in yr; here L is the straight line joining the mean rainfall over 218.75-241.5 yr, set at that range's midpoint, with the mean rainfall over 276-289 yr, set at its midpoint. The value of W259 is -4.6 yr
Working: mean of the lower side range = 385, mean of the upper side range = 284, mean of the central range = 368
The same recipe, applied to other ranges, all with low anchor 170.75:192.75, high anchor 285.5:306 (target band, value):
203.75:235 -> -2.72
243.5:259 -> -1.33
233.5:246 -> -1.15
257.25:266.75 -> -0.94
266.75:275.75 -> -0.60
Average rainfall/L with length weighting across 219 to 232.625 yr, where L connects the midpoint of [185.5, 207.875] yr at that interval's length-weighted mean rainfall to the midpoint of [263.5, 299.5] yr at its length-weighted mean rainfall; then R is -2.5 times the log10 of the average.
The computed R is -0.07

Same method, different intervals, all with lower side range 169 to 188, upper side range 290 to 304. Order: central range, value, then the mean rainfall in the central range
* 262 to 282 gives -0.01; 351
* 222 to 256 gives -0.08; 380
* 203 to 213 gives -0.07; 383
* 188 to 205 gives -0.10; 393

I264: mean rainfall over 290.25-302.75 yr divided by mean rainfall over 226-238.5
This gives 0.90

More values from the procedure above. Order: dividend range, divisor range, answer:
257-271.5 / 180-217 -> 0.97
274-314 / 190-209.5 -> 0.86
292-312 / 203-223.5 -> 0.97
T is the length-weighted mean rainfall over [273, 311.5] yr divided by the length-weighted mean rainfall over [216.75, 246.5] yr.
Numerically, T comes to 0.87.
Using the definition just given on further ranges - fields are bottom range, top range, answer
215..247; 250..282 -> 0.92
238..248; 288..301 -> 0.81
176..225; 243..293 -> 0.88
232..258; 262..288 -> 0.88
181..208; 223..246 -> 1.00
